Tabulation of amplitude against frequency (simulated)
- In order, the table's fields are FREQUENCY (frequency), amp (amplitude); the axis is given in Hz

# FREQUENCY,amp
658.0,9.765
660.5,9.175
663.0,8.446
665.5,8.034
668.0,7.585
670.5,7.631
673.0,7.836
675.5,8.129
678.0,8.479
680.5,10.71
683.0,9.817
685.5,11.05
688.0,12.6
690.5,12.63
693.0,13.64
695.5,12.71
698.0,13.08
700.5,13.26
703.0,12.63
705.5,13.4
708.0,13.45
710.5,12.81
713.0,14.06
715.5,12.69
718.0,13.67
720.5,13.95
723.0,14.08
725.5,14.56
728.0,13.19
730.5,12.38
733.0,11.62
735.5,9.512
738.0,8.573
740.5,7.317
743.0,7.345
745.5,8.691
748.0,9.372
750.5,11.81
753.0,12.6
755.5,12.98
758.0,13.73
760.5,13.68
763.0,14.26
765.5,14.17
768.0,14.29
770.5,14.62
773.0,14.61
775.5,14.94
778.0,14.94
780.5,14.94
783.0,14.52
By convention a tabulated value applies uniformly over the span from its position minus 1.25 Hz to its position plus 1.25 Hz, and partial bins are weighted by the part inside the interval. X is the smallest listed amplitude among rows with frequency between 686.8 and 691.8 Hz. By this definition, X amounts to 12.6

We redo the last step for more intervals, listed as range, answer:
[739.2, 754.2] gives 7.317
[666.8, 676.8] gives 7.585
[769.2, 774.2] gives 14.61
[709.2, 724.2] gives 12.69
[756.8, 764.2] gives 13.68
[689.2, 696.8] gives 12.63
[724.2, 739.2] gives 8.573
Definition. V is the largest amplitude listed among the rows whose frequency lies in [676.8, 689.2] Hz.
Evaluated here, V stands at 12.6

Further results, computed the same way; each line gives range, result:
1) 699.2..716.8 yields 14.06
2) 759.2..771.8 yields 14.62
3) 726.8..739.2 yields 13.19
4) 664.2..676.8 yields 8.129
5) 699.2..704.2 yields 13.26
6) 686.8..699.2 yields 13.64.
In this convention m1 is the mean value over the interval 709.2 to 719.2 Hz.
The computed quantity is 13.3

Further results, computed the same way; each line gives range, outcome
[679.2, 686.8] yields 10.5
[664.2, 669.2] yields 7.82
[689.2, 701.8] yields 13.1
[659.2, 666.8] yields 8.55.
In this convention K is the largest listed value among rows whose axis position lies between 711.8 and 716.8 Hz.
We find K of 14.06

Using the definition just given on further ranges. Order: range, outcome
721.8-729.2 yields 14.56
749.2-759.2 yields 13.73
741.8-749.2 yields 9.372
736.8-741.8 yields 8.573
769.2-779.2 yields 14.94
